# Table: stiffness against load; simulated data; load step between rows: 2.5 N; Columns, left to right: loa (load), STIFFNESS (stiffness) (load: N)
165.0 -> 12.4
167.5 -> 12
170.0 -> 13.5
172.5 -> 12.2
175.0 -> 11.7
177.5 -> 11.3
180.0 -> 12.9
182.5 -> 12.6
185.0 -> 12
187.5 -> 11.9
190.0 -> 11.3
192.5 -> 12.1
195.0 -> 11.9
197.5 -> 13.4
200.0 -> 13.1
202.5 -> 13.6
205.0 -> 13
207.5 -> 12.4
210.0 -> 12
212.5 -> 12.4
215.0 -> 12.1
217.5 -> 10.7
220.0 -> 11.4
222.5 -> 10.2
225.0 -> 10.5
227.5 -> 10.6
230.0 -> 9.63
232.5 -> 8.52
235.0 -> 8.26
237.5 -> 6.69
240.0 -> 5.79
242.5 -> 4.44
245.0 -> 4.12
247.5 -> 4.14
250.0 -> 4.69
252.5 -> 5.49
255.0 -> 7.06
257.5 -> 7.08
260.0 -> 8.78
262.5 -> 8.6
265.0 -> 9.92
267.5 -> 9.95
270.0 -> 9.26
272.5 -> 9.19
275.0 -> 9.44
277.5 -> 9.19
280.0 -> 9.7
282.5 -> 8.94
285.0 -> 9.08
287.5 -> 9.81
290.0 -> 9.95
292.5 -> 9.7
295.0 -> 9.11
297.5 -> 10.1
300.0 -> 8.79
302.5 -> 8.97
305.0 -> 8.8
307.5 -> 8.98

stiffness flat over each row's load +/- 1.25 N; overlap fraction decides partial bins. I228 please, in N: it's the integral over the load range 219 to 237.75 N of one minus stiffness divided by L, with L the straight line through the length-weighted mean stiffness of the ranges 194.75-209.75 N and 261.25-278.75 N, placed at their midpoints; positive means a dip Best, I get 3.2 N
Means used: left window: 12.9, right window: 9.36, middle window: 9.6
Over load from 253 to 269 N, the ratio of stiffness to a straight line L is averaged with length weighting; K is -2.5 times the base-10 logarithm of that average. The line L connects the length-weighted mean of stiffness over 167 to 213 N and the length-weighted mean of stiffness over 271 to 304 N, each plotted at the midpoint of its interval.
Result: 0.204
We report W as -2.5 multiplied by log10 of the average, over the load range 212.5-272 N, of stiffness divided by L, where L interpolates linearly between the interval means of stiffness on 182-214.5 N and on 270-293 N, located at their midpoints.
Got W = 0.297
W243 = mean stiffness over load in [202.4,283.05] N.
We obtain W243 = 8.96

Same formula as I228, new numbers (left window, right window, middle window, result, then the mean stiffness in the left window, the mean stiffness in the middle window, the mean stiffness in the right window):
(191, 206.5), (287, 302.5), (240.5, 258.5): 9.4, 12.8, 5.28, 9.52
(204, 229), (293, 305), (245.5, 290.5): 7.9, 11.5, 8.25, 9.22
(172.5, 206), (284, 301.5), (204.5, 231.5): 0.7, 12.4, 11.3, 9.5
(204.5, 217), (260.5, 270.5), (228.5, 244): 5.3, 12.2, 7.23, 9.4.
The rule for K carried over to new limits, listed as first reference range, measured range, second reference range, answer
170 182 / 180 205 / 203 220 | -0.03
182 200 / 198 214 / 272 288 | -0.09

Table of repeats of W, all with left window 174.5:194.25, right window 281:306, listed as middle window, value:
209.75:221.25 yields -0.044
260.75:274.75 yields 0.066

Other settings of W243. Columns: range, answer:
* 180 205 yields 12.5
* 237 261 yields 5.77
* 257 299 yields 9.32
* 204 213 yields 12.4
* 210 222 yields 11.6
